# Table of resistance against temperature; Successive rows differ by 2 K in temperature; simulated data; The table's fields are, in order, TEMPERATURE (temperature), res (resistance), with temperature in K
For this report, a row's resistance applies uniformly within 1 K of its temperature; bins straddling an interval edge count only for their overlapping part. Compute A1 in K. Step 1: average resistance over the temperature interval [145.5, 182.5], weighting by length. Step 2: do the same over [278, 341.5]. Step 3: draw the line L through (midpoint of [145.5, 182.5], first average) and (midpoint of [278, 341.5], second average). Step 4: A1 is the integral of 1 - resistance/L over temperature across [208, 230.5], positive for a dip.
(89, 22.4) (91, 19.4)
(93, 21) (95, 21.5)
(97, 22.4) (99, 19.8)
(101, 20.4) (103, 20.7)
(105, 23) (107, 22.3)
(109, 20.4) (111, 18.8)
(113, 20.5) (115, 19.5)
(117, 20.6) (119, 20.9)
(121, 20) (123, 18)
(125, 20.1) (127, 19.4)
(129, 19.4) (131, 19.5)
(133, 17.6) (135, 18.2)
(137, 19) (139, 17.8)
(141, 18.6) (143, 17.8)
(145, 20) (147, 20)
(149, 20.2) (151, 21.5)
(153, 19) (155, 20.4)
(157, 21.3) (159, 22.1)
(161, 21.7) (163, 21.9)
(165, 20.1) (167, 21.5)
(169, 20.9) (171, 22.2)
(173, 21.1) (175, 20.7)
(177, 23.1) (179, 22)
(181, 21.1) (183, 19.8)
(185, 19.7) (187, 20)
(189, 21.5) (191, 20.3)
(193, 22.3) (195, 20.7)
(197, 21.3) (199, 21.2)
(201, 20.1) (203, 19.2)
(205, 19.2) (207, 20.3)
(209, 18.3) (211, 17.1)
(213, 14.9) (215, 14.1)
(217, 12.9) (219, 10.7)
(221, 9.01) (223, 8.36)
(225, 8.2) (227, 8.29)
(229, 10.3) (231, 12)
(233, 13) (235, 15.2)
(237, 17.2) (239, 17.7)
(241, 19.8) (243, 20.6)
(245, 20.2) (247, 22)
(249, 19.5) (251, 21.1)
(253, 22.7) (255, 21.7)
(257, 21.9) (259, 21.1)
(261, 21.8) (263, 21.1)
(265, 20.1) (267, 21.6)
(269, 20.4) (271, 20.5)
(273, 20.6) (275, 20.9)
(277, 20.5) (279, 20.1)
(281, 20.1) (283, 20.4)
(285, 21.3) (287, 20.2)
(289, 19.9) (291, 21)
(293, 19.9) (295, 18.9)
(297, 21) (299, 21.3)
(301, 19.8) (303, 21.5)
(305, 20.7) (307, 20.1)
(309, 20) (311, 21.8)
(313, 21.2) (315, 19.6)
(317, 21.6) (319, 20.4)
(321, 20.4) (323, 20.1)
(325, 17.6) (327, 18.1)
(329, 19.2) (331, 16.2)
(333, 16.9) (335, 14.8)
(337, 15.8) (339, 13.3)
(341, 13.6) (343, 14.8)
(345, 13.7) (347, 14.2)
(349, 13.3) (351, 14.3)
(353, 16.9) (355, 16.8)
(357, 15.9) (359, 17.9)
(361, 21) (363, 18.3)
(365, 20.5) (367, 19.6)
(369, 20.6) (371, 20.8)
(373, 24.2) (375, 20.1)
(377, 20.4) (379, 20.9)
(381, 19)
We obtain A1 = 9.3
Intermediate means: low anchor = 21.1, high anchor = 19.3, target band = 12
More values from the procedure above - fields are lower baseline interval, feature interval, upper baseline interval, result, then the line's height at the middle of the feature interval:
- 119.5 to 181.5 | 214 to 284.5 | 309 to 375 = 5.1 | 19.1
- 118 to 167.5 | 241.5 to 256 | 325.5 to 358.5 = -2.9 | 17.6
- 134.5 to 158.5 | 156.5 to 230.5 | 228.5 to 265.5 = 4.1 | 19.3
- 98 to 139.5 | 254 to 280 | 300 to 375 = -3.0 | 18.8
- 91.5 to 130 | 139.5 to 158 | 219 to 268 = -0.3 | 19.5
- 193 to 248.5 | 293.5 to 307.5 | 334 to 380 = -2.9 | 16.9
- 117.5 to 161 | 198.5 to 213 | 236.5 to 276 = 0.9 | 20.2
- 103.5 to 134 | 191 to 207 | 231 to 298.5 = -0.4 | 20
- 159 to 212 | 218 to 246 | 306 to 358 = 8.5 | 19.6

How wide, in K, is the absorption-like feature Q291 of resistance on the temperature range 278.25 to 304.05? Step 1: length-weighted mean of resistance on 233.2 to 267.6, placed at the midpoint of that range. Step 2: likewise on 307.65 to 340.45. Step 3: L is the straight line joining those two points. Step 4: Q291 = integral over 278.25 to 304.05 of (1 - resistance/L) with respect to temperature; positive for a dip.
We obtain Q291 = -1.6 K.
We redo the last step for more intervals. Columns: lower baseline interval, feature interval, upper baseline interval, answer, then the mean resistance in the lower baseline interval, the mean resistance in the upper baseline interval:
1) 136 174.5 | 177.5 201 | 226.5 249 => -2.8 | 20.4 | 16.4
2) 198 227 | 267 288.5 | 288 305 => -1.5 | 15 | 20.4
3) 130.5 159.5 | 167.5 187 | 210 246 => -4.3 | 19.5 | 13.9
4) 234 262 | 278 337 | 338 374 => -3.7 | 20.2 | 17.2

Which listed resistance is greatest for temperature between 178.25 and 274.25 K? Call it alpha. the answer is 22.7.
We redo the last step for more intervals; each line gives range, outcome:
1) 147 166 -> 22.1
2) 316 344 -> 21.6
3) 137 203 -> 23.1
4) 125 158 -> 21.5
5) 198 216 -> 21.2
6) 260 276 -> 21.8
